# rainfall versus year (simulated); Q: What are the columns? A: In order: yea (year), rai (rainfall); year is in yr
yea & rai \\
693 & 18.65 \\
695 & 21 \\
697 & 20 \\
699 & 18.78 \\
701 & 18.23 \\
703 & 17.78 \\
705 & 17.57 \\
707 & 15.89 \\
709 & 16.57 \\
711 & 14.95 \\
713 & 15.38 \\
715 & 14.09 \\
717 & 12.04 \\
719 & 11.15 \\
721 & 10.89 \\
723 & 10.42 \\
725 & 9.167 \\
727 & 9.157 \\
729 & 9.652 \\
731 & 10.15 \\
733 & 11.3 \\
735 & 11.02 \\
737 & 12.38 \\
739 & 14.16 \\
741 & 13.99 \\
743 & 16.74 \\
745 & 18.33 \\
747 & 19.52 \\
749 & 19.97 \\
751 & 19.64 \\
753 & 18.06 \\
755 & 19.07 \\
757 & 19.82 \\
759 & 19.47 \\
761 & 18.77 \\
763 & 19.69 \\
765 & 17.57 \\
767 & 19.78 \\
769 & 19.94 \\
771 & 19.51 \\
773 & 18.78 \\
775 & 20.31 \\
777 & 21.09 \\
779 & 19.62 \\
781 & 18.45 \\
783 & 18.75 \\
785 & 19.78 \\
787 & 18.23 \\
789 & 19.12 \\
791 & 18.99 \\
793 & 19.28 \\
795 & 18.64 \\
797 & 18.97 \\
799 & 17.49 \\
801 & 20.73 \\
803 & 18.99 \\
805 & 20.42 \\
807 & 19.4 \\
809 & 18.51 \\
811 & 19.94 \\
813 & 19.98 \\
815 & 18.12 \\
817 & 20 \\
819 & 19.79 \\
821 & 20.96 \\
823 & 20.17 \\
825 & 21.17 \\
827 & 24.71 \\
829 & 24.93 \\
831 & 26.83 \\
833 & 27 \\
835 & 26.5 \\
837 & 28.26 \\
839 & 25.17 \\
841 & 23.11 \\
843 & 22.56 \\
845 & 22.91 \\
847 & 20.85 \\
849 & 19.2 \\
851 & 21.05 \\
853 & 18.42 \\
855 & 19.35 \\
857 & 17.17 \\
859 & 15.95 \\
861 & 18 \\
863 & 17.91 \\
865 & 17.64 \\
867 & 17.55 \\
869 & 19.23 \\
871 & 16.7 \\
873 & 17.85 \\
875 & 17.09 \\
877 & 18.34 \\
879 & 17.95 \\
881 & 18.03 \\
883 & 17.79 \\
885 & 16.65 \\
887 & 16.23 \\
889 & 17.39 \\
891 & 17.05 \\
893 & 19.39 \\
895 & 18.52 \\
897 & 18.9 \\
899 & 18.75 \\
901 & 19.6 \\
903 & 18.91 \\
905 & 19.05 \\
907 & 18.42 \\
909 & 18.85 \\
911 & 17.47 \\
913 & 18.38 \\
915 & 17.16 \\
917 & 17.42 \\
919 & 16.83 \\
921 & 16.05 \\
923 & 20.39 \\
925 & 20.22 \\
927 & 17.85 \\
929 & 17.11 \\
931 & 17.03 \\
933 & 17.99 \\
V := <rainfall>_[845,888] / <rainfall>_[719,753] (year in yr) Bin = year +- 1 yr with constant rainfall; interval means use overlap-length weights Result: 1.3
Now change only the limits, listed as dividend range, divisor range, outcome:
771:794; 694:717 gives 1.13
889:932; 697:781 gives 1.13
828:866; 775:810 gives 1.13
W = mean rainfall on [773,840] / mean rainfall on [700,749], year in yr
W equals 1.50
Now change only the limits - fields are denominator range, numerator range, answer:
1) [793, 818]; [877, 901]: 0.93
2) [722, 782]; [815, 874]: 1.27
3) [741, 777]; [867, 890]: 0.92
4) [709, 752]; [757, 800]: 1.41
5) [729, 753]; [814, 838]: 1.54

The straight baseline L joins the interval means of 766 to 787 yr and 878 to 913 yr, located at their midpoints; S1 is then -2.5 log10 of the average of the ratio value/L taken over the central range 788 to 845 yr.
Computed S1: -0.13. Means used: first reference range 19.5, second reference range 18.2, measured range 21.4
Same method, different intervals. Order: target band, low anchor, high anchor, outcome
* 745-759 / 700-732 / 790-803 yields -0.21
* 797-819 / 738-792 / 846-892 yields -0.05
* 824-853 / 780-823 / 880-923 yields -0.25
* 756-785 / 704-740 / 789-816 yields -0.17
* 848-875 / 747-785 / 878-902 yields 0.01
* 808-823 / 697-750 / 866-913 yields -0.20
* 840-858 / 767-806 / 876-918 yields -0.10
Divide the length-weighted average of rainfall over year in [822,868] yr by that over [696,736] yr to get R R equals 1.6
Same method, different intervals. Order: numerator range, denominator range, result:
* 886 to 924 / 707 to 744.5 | 1.44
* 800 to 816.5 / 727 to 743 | 1.63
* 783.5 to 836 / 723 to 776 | 1.27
